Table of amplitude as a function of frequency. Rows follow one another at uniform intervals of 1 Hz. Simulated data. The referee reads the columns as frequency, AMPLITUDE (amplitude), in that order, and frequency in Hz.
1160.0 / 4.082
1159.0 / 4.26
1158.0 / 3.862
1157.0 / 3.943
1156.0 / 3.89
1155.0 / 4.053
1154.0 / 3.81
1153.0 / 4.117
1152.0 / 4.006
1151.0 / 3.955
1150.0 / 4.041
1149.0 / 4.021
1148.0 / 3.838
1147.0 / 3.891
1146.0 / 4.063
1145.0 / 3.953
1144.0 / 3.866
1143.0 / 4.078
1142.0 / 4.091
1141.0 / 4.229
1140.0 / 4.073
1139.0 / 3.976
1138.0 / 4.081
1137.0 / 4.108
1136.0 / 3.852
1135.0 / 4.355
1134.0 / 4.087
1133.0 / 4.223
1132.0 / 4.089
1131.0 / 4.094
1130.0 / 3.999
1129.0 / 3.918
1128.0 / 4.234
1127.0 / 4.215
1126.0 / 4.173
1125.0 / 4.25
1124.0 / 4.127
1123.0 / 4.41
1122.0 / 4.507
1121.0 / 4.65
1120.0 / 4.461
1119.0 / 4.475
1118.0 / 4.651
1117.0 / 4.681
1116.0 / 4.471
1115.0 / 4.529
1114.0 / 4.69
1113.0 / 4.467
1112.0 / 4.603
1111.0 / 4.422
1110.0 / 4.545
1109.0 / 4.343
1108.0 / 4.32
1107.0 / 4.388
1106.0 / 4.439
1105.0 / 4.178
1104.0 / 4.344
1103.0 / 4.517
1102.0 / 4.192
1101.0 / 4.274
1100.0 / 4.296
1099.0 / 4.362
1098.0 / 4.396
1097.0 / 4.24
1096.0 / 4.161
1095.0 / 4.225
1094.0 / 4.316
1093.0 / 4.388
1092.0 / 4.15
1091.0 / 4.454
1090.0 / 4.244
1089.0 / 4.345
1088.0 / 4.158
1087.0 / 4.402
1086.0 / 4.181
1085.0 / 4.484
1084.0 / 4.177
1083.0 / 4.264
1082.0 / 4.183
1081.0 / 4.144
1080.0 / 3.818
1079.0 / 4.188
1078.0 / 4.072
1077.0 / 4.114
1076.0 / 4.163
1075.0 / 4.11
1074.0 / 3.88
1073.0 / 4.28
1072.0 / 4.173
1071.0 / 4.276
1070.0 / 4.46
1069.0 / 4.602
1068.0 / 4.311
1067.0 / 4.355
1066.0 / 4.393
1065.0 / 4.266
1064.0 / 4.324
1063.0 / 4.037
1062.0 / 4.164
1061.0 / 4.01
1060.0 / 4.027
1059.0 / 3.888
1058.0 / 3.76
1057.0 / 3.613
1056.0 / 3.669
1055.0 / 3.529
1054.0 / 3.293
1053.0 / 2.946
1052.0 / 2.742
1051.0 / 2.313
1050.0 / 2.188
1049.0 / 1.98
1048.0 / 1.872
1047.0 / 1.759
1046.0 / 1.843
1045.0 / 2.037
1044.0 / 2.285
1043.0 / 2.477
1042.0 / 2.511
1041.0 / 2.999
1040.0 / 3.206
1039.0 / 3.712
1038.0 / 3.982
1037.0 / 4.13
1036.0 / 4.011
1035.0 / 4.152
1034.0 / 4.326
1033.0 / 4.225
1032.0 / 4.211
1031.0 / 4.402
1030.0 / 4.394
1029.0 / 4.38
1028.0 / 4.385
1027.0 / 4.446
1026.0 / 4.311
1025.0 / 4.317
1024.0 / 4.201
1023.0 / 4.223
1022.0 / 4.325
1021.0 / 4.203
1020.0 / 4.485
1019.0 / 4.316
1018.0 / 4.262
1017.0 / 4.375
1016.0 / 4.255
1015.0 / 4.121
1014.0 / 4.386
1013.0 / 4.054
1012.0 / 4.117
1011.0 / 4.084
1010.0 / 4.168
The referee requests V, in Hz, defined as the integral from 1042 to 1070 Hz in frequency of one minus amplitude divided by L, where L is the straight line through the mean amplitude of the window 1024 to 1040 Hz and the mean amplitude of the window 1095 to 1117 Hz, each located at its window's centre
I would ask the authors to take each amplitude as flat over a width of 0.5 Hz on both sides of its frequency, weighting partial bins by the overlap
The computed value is 6.4 Hz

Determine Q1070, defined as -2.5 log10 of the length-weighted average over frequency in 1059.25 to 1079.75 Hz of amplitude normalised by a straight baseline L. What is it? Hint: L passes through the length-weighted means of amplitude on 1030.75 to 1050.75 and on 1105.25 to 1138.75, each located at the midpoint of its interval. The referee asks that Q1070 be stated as -0.19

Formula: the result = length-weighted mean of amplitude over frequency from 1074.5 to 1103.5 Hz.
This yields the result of 4.24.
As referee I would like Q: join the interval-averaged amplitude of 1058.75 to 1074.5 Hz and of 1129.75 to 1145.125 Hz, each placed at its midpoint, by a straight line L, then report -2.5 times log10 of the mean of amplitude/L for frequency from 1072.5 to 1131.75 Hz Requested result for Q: -0.04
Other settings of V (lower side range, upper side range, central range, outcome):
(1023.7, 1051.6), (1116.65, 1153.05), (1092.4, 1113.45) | -2.4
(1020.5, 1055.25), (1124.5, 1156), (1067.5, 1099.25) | -4.5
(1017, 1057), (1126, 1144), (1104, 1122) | -2.3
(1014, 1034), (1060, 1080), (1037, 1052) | 5.9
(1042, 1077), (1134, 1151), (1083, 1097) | -2.3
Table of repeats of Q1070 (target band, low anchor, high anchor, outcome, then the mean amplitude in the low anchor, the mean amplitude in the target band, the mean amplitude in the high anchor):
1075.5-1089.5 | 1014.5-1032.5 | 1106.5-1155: 0.02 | 4.31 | 4.19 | 4.22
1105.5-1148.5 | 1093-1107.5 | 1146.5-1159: -0.03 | 4.31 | 4.25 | 3.96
